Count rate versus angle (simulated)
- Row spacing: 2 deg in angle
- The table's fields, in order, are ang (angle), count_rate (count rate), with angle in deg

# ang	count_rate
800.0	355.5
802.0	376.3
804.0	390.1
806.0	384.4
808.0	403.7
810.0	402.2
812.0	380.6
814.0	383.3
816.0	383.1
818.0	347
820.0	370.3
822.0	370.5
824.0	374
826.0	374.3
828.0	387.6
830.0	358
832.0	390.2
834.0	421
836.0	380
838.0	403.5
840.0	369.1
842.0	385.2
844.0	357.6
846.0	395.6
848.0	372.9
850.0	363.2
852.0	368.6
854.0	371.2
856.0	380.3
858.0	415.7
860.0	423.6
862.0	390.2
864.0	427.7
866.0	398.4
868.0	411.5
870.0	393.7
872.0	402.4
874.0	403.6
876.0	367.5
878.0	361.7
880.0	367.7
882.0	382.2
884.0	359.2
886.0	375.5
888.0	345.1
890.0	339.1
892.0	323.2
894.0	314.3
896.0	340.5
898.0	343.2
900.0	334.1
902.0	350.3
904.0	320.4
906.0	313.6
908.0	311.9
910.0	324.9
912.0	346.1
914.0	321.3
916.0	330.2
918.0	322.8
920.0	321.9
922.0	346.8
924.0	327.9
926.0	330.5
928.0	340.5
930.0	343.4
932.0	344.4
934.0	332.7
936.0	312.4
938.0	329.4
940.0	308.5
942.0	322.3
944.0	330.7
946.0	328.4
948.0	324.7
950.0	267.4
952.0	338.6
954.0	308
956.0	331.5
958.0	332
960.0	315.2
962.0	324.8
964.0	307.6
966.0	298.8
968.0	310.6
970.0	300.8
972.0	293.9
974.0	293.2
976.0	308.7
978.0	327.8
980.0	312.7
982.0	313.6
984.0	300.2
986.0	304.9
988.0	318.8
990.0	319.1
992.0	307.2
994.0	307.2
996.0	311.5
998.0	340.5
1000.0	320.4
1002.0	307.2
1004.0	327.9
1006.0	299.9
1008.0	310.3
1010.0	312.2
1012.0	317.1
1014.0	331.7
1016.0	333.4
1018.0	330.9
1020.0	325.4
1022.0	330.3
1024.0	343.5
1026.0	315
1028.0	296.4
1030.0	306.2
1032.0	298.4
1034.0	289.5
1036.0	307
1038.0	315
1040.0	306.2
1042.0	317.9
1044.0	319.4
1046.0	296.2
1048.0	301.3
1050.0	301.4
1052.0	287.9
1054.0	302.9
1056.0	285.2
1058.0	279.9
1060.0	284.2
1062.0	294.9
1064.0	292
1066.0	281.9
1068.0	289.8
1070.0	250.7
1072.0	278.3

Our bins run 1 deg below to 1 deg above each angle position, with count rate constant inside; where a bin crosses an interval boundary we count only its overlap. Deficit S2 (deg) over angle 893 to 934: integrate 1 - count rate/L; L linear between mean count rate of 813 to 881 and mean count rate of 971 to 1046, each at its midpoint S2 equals 2.7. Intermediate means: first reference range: 384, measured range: 331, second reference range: 314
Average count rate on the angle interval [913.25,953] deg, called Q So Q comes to 326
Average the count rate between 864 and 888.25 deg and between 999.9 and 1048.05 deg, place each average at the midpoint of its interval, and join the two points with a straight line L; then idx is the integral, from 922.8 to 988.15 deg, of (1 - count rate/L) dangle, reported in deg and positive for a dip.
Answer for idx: 5.43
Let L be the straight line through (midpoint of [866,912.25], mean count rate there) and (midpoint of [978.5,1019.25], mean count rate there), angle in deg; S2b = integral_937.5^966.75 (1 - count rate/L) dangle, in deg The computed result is 1.31 deg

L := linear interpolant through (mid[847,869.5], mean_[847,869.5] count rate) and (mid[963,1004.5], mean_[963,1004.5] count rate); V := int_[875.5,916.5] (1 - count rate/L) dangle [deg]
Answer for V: 3.0 deg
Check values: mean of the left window 393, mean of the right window 311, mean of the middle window 341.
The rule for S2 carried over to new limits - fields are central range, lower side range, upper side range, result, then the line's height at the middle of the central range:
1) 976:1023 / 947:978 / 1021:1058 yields -1.4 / 309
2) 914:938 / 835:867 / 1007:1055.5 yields 1.7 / 356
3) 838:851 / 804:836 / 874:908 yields -0.2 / 370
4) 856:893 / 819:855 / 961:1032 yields -1.9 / 363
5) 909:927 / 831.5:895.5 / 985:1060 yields 1.3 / 356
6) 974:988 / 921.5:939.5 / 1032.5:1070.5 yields 0.3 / 317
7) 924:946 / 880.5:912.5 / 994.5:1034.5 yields 0.2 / 332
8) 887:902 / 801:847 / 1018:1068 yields 0.9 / 357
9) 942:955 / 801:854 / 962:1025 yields 0.6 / 333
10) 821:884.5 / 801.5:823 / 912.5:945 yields -3.9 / 363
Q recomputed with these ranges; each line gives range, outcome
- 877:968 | 331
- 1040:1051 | 307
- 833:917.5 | 367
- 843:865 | 388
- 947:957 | 314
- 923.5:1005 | 318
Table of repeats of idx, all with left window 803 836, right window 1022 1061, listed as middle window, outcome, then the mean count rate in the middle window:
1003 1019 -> -0.3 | 320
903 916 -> 1.0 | 324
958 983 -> 1.4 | 310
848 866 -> -1.1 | 392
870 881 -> -0.6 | 382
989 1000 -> 0.1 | 317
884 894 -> 0.4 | 344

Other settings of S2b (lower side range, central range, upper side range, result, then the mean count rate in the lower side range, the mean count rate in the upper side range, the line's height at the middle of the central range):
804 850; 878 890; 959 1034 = -0.2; 381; 314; 359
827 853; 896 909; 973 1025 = 1.0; 381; 318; 356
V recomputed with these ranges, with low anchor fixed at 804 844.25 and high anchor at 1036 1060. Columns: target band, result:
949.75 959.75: 0.5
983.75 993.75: 0.4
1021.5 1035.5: -0.1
